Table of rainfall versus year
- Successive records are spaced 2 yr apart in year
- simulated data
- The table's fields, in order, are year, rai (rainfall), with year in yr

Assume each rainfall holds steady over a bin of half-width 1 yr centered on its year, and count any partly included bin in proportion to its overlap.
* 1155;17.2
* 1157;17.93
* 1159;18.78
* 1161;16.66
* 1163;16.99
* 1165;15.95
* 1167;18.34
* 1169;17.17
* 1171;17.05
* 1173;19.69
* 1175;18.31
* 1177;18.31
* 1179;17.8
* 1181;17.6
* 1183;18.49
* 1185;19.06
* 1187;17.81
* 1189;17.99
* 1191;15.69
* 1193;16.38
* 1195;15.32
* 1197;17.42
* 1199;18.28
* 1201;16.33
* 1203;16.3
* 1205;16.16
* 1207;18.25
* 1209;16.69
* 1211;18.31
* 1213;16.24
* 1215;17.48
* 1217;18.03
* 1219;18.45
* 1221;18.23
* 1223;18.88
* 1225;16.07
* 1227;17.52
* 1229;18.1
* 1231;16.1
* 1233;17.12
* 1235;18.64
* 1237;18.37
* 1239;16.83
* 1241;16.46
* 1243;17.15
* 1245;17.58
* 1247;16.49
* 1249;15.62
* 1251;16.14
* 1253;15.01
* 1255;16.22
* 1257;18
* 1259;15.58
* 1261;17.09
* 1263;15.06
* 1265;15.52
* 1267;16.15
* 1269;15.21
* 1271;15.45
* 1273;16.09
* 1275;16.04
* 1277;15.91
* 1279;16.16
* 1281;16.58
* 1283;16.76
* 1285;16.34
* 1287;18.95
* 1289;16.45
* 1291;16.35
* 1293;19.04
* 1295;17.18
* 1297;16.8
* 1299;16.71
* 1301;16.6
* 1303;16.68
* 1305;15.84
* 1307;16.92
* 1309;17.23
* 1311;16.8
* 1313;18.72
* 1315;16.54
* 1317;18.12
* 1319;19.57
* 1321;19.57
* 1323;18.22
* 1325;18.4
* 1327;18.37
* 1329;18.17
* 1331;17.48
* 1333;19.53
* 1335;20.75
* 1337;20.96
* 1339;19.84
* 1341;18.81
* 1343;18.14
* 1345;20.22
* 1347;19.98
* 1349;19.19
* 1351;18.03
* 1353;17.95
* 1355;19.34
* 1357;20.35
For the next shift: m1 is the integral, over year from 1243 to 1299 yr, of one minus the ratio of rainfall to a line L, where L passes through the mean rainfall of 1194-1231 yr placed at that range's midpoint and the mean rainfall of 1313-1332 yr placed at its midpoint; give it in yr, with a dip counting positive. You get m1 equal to 4.3 yr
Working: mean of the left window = 17.3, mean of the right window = 18.3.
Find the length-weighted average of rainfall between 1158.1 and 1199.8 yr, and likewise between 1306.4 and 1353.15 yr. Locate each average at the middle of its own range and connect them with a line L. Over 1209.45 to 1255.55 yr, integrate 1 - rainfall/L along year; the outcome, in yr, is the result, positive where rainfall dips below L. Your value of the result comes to 2.0 yr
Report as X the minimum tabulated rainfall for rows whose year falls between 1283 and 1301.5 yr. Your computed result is 16.34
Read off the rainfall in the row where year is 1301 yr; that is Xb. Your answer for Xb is 16.6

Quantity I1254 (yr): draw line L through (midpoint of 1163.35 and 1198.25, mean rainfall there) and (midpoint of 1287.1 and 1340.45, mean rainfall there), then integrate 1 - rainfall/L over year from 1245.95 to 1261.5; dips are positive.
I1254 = 1.34 yr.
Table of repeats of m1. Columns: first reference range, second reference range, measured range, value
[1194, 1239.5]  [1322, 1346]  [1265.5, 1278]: 1.63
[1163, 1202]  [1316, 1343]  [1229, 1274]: 4.28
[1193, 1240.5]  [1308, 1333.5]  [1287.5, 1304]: 0.86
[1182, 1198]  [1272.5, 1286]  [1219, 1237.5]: -0.93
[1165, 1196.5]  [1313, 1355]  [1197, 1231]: 0.90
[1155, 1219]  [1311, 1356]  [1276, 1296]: 1.56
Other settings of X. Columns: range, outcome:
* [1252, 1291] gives 15.01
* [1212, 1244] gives 16.07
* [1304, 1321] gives 15.84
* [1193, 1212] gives 15.32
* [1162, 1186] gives 15.95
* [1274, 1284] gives 15.91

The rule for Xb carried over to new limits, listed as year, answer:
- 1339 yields 19.84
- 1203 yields 16.3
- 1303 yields 16.68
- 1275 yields 16.04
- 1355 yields 19.34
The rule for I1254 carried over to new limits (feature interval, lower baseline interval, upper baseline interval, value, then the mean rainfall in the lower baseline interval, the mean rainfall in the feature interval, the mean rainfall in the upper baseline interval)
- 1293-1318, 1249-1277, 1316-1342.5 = 1.2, 16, 17.1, 19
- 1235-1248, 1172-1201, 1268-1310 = -0.1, 17.7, 17.3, 16.6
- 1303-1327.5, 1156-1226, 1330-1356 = 1.5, 17.5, 17.8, 19.2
